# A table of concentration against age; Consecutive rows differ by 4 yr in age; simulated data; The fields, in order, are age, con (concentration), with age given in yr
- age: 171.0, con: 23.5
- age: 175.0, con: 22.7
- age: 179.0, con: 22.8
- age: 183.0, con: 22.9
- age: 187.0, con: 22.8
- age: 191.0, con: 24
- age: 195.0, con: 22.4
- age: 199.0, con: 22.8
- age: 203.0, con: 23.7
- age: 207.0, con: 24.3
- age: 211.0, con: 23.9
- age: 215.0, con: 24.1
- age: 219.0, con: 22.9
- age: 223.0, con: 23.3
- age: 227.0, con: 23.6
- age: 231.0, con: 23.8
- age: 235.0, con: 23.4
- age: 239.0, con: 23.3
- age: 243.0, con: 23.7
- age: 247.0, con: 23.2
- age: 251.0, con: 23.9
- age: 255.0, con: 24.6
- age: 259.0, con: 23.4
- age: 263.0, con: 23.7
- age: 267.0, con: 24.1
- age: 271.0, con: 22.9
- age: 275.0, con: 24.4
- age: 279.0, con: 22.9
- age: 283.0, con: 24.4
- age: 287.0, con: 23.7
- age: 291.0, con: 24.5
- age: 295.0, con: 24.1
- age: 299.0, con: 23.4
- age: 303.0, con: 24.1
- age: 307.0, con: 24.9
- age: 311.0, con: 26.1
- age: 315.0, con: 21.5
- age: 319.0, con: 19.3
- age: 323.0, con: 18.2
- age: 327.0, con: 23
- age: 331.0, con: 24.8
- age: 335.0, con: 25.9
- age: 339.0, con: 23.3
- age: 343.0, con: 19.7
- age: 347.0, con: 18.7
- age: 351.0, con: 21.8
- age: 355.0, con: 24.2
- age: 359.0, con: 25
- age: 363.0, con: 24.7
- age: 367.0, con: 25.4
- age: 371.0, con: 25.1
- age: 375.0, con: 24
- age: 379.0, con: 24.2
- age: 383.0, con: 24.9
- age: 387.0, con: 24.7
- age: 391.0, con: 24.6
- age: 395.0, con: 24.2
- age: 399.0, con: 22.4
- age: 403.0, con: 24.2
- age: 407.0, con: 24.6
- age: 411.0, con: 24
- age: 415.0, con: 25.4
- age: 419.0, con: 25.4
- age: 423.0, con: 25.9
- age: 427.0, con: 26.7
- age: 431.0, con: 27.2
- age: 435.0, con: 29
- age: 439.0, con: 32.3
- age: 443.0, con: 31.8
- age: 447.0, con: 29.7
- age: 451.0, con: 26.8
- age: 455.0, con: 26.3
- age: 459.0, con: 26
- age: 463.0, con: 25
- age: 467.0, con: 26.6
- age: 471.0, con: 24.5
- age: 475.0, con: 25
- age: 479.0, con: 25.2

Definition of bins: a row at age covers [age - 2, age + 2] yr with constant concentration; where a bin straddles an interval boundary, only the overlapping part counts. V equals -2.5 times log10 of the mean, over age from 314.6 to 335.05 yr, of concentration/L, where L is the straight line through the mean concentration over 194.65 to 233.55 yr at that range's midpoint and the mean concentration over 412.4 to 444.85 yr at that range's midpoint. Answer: 0.182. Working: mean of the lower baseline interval 23.5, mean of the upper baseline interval 27.9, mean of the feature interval 21.8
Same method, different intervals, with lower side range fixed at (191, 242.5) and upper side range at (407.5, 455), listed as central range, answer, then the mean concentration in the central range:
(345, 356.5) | 0.21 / 21.5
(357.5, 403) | 0.09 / 24.5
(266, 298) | 0.04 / 23.9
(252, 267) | 0.02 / 23.9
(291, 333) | 0.10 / 23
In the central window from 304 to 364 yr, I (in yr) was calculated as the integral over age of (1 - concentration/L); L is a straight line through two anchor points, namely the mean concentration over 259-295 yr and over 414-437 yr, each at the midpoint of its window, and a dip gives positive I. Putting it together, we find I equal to 5.2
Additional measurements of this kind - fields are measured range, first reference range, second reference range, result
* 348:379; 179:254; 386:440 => 1.2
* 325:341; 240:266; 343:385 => -0.4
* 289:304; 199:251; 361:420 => 0.0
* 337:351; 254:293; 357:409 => 2.0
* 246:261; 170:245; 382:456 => 0.1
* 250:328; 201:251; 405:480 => 3.7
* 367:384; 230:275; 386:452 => 0.7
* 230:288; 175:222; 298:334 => -1.5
